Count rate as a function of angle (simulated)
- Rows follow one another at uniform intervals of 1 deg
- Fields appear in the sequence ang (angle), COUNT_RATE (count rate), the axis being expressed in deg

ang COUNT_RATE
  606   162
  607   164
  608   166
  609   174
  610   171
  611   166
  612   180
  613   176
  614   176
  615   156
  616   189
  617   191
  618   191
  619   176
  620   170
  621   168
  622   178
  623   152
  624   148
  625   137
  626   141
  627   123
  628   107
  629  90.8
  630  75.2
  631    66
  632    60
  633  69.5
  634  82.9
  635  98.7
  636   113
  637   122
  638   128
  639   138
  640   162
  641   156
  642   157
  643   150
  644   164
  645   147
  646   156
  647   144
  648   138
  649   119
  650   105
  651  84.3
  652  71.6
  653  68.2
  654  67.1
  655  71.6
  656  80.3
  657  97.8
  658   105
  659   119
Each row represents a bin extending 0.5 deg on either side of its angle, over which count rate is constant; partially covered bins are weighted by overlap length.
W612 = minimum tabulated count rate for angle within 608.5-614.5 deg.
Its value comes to 166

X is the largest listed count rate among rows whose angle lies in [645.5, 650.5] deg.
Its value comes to 156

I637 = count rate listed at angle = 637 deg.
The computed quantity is 122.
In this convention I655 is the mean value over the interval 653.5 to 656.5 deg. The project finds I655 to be 73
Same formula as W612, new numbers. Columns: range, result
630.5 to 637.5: 60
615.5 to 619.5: 176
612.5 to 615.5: 156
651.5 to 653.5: 68.2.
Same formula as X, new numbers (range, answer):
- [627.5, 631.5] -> 107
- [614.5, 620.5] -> 191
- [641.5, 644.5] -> 164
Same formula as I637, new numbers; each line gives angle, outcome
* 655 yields 71.6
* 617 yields 191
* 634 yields 82.9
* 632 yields 60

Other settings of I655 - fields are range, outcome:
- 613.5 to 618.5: 181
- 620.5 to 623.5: 166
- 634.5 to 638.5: 115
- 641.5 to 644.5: 157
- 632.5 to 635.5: 83.7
